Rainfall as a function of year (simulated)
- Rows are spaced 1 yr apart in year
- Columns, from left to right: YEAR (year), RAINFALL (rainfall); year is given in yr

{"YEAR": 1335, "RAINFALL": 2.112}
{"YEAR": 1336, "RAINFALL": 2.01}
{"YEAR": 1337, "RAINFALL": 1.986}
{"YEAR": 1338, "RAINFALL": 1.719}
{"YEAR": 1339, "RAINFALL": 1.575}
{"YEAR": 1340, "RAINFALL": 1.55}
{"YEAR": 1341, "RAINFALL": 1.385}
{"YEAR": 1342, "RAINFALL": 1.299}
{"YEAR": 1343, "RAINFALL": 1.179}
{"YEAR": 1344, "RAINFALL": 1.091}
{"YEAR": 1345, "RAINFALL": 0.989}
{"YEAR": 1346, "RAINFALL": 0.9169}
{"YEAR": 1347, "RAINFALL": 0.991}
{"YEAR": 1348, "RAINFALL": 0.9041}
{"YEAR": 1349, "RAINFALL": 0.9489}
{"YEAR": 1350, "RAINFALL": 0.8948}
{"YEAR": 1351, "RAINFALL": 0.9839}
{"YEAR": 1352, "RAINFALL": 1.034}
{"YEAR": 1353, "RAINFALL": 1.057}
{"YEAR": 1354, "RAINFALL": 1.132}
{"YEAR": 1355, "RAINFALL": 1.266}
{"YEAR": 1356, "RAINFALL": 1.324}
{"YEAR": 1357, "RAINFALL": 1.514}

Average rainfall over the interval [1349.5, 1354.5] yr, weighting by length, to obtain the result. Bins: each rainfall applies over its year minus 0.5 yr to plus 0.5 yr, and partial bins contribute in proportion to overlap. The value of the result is 1.02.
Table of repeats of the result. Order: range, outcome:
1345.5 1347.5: 0.954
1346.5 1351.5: 0.945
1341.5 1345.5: 1.14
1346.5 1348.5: 0.948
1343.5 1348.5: 0.978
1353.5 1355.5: 1.2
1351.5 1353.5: 1.05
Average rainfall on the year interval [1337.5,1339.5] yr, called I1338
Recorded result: 1.65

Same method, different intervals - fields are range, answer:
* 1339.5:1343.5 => 1.35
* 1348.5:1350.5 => 0.922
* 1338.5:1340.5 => 1.56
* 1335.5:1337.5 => 2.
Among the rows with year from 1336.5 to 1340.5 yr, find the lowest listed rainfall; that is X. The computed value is 1.55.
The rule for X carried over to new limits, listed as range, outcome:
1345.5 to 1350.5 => 0.8948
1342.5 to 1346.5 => 0.9169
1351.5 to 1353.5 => 1.034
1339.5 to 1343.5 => 1.179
